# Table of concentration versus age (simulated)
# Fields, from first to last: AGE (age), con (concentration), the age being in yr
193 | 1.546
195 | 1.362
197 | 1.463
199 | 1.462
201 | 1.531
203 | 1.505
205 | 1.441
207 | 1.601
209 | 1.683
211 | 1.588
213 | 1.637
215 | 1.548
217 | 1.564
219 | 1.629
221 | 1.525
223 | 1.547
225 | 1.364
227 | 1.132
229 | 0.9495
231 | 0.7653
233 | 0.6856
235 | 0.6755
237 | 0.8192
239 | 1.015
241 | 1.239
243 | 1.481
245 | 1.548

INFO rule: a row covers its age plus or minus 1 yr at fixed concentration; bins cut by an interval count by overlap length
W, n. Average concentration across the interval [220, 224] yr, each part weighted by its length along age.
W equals 1.54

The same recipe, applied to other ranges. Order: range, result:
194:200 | 1.43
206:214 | 1.63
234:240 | 0.837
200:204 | 1.52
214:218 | 1.56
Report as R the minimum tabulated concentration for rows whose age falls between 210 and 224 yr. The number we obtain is 1.525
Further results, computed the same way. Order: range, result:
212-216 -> 1.548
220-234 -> 0.6856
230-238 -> 0.6755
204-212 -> 1.441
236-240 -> 0.8192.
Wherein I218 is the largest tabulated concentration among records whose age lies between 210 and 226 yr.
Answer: 1.637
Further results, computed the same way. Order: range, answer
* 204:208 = 1.601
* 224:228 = 1.364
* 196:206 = 1.531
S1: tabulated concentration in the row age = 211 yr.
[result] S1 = 1.588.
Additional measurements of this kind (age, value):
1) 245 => 1.548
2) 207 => 1.601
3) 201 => 1.531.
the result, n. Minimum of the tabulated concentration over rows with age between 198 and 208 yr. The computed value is 1.441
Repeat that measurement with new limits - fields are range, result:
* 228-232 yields 0.7653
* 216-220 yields 1.564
